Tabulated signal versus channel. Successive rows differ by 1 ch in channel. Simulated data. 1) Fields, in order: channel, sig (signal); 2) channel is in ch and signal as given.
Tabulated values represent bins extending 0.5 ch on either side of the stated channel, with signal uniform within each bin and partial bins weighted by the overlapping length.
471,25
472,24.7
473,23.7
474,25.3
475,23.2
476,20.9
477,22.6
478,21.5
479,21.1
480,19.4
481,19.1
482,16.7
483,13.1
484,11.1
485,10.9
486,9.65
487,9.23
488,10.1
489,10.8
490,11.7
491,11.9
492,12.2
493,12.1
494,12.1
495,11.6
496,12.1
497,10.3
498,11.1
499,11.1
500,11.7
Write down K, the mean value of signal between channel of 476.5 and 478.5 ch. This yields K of 22.1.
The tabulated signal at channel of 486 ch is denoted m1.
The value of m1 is 9.65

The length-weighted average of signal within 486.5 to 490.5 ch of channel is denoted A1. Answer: 10.5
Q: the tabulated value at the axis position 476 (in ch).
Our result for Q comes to 20.9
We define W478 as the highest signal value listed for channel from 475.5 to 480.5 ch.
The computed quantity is 22.6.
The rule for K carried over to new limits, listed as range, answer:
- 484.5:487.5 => 9.93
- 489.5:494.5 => 12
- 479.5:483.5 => 17.1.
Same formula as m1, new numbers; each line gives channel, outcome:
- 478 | 21.5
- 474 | 25.3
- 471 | 25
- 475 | 23.2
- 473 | 23.7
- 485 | 10.9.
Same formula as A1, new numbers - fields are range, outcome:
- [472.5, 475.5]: 24.1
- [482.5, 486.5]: 11.2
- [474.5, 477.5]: 22.2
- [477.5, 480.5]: 20.7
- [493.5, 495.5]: 11.8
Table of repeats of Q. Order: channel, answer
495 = 11.6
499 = 11.1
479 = 21.1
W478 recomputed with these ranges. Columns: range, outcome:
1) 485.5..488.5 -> 10.1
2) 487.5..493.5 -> 12.2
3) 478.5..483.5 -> 21.1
